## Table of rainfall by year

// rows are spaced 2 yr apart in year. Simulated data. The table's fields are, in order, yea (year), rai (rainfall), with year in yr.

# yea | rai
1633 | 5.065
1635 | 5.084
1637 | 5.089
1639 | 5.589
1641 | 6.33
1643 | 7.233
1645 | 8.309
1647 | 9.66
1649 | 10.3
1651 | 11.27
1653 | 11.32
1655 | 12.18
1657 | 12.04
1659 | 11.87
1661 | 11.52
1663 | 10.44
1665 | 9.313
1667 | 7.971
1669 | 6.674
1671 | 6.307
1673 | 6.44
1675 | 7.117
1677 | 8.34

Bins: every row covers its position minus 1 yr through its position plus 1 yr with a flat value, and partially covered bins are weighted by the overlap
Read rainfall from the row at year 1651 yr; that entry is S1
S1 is 11.27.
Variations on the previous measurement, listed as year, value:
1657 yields 12.04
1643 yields 7.233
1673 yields 6.44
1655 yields 12.18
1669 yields 6.674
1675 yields 7.117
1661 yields 11.52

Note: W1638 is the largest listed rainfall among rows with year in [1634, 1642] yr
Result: 6.33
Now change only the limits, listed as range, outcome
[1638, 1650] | 10.3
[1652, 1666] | 12.18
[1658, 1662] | 11.87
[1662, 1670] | 10.44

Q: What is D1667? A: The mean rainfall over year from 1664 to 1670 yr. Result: 7.99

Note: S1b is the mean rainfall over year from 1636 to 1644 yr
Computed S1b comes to 6.06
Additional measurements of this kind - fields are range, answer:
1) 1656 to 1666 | 11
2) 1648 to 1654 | 11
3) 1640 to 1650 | 8.37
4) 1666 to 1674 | 6.85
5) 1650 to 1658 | 11.7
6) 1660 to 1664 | 11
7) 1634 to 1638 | 5.09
